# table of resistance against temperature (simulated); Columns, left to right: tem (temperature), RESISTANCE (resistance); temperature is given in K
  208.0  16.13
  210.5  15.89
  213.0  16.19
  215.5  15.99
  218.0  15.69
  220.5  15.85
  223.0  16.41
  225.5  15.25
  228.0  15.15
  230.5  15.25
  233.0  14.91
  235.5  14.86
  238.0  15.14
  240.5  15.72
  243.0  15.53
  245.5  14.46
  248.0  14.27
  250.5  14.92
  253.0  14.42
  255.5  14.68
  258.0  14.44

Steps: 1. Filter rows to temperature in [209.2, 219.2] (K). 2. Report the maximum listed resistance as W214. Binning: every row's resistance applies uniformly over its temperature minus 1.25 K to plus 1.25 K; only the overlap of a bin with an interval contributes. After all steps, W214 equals 16.19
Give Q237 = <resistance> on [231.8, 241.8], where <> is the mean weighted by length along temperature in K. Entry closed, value 15.2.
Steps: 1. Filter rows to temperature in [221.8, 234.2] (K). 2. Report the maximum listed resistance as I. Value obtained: 16.41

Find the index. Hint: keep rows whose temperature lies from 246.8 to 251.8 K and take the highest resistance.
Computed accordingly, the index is 14.92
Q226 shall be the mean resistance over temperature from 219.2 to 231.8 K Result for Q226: 15.6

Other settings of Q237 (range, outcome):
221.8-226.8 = 15.8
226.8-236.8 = 15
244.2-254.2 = 14.5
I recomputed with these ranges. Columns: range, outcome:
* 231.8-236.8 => 14.91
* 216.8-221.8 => 15.85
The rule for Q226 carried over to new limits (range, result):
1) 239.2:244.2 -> 15.6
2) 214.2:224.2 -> 16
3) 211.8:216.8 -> 16.1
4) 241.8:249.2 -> 14.8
